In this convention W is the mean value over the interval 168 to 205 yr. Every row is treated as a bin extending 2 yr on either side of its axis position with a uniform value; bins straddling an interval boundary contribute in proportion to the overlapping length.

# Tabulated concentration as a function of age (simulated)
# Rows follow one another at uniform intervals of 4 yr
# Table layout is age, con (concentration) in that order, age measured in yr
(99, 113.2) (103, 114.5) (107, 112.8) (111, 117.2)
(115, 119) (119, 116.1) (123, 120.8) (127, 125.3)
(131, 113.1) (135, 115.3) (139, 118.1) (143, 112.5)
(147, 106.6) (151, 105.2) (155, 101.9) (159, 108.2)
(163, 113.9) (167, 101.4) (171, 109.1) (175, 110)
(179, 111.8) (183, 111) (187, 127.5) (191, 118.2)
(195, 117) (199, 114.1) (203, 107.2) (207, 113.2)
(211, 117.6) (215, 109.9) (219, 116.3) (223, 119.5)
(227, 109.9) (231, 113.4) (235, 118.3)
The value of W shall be 114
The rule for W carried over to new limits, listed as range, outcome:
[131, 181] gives 110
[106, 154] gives 115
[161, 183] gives 109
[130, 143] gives 115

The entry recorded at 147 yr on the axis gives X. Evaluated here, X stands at 106.6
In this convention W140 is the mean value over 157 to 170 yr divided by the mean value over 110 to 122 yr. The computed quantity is 0.92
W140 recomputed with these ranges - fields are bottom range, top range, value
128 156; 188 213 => 1.03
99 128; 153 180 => 0.92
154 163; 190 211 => 1.06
